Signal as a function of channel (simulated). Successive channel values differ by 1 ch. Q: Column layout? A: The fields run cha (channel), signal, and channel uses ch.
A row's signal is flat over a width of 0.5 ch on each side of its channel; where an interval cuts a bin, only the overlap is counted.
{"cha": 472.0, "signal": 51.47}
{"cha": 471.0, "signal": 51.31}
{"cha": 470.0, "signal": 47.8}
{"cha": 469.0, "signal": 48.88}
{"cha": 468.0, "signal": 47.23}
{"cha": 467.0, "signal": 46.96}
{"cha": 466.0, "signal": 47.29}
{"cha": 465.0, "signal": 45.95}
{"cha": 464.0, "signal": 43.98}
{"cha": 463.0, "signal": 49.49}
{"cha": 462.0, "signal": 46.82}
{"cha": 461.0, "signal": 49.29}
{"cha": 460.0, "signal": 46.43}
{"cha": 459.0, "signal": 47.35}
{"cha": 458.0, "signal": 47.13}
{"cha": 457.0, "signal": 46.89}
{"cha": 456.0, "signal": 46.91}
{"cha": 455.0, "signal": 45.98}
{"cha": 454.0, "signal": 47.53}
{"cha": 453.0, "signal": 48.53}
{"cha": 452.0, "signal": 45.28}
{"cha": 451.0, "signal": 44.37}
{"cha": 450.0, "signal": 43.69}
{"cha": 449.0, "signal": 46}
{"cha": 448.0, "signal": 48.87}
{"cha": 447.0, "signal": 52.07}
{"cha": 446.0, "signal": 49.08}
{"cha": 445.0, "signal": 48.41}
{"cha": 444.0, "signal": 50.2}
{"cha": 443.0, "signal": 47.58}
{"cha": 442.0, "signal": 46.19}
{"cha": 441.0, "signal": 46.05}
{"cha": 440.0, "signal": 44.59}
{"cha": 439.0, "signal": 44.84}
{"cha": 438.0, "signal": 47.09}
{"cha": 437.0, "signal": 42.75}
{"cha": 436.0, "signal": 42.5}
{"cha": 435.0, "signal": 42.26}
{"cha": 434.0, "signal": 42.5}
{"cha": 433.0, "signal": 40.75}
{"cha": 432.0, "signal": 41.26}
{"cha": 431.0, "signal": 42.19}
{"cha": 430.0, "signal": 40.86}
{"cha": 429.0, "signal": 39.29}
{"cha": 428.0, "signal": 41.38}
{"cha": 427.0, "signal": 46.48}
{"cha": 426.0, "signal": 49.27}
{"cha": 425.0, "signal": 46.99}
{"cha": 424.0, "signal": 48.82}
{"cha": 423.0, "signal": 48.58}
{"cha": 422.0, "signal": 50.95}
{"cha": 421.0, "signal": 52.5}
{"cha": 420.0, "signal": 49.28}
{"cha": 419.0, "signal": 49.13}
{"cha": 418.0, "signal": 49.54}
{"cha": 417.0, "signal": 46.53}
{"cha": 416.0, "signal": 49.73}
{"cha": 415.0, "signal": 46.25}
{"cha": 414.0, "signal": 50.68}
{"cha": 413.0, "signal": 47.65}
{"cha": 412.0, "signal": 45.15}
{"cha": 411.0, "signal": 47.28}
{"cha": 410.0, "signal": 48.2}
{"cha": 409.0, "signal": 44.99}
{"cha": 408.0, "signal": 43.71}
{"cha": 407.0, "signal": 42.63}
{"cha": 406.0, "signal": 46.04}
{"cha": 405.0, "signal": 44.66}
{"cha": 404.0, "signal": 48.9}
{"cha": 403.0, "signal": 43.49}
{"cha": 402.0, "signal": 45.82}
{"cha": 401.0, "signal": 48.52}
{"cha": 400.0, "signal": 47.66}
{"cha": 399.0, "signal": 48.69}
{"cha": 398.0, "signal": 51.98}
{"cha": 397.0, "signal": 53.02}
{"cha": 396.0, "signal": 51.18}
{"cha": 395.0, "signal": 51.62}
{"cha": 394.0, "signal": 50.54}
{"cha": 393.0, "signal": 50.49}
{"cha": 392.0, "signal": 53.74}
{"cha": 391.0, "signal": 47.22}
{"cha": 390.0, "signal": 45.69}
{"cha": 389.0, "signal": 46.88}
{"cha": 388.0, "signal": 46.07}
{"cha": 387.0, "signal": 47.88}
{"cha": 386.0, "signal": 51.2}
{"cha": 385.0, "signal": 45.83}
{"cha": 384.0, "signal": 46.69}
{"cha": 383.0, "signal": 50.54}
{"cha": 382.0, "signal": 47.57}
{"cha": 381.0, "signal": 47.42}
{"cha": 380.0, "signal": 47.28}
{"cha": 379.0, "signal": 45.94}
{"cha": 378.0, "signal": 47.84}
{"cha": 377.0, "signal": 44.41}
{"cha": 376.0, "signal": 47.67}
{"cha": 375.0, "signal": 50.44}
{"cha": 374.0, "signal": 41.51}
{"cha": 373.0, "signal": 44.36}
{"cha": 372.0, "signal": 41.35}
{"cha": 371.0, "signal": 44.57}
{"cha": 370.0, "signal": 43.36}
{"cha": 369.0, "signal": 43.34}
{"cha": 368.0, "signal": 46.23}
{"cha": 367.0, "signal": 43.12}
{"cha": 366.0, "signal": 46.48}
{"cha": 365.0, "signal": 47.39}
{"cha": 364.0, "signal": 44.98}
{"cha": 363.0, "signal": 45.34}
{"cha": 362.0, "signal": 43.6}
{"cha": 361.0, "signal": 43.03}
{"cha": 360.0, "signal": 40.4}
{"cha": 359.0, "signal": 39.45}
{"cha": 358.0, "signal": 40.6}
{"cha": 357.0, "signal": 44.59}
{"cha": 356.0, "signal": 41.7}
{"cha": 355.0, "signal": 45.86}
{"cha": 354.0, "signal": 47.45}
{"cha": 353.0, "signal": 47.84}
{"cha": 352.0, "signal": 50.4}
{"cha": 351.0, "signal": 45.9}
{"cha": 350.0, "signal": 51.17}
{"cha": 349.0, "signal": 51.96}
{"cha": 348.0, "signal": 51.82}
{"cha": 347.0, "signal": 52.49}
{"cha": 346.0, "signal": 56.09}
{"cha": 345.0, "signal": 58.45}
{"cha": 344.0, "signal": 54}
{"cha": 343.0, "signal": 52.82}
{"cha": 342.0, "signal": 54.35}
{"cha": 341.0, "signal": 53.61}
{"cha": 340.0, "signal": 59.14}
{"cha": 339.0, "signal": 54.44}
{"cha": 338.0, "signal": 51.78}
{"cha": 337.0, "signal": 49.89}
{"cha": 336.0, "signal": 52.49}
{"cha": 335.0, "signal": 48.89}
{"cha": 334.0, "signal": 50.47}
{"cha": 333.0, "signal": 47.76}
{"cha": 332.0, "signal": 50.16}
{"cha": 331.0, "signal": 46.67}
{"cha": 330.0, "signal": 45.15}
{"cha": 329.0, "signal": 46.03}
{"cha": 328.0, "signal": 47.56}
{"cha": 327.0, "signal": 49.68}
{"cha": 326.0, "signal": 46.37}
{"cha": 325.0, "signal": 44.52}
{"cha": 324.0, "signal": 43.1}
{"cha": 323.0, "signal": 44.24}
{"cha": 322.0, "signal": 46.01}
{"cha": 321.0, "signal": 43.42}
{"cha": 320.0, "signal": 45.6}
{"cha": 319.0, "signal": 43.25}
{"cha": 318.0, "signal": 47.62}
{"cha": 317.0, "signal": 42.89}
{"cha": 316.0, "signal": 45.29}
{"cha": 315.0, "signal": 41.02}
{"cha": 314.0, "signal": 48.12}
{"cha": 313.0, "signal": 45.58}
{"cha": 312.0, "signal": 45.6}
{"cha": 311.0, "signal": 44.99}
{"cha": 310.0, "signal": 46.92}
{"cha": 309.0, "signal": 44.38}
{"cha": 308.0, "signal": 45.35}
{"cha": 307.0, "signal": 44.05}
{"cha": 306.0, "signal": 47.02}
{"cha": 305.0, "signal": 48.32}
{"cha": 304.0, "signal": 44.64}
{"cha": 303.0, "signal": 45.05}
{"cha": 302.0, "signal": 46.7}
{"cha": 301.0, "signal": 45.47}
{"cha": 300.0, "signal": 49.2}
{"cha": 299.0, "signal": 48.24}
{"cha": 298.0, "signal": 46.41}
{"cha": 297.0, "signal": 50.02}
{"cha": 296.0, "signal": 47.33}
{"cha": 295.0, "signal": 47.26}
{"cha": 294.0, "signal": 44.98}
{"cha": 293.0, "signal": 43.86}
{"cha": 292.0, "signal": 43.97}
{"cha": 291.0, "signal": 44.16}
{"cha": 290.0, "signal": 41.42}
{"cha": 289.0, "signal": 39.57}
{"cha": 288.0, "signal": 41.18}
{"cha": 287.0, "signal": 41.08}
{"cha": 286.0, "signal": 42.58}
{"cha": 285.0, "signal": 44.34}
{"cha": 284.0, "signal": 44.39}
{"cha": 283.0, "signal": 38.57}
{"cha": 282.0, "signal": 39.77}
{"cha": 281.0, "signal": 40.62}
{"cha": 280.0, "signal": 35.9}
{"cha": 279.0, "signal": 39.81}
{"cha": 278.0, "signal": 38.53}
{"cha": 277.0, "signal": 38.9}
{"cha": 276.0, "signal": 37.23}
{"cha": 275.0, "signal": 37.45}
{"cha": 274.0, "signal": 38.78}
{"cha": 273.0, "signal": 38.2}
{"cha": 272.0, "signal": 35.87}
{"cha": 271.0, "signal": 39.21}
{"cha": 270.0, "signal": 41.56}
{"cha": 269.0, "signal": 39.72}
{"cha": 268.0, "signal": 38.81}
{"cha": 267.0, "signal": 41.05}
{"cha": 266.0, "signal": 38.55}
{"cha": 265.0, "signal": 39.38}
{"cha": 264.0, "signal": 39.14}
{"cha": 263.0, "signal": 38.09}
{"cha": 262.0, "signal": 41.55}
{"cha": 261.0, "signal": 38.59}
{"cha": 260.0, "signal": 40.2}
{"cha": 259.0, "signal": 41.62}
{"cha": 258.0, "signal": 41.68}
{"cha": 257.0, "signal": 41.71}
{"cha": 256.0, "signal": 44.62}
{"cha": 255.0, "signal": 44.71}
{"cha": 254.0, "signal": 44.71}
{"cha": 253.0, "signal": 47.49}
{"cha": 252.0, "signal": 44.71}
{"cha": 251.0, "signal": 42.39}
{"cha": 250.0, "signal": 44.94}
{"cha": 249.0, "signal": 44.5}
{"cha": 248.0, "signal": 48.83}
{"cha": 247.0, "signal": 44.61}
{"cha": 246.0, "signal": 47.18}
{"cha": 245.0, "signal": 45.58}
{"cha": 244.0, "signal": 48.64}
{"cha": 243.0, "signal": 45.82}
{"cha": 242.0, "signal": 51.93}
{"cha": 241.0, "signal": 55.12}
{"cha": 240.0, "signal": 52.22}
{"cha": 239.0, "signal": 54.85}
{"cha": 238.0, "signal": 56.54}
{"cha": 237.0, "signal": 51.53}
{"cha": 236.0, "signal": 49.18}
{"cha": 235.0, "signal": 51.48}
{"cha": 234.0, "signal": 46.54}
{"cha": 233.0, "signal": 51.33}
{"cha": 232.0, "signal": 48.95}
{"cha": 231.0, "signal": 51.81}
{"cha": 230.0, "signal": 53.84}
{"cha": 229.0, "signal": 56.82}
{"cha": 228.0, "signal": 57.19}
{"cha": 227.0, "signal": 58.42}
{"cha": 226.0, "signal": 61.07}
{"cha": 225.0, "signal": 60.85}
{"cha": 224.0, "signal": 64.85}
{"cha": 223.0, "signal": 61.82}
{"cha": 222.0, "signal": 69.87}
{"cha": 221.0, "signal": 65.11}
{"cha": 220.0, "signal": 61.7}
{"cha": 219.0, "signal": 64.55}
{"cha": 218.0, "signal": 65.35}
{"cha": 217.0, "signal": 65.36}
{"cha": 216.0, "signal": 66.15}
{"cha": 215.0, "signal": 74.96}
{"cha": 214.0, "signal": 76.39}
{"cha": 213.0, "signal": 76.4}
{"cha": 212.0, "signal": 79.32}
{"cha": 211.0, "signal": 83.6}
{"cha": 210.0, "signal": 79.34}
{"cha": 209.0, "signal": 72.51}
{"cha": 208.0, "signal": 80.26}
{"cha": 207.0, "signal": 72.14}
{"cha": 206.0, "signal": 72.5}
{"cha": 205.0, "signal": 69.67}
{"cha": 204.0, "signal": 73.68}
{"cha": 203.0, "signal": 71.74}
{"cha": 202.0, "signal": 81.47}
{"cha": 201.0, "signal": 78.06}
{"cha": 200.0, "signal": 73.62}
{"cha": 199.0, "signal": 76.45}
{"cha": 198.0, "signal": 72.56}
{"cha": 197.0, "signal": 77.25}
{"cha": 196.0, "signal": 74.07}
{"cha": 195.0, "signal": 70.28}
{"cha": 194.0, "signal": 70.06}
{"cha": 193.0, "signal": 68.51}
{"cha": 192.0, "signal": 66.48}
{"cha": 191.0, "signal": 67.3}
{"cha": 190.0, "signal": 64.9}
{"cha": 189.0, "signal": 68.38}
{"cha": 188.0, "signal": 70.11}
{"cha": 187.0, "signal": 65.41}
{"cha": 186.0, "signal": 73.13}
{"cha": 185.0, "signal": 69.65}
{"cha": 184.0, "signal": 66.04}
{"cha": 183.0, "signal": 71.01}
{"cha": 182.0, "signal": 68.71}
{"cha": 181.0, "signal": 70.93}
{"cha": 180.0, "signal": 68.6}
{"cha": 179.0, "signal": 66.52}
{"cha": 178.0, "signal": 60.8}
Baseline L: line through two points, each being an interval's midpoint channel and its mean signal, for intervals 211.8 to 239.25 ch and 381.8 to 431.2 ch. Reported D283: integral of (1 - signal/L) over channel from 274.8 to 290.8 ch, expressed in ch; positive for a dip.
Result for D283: 4.6 ch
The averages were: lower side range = 60.6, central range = 40.2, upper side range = 47.6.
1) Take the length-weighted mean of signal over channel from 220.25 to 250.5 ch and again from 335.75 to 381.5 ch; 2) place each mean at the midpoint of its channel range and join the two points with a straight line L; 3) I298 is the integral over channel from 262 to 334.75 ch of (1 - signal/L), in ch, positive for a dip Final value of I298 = 9.99 ch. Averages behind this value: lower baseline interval 53.4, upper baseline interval 47.8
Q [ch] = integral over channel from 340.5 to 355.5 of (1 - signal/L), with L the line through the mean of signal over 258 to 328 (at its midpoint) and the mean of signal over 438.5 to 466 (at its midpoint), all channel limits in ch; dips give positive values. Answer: -2.5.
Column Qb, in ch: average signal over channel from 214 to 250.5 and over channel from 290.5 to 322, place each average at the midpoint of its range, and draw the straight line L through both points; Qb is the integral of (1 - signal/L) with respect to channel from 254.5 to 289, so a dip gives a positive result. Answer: 7.1 ch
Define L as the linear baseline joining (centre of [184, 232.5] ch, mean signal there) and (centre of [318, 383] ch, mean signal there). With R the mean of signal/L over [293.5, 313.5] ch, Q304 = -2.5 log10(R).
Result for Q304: 0.18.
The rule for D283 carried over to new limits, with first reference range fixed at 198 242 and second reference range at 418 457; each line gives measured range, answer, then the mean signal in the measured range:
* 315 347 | 3.62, 49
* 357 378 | 3.21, 44.2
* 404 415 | 0.52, 46.2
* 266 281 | 5.37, 38.7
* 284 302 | 4.23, 44.8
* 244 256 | 3.24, 45.5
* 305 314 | 1.79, 45.8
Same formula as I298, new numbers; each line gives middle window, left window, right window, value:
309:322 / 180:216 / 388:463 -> 3.14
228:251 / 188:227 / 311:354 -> 5.34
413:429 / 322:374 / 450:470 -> -0.31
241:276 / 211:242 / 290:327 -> 7.85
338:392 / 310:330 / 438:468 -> -2.04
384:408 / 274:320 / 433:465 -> -1.41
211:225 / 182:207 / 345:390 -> -0.18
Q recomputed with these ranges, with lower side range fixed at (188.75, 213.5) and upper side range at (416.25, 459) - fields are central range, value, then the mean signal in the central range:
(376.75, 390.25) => 1.3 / 47.3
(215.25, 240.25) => 4.4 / 58.1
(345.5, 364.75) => 3.2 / 46.6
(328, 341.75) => 1.8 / 50.5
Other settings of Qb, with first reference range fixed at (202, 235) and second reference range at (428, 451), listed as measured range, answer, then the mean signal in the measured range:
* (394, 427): -0.3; 48.1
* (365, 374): 1.3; 44.1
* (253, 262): 2.9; 42.5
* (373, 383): 0.8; 46.8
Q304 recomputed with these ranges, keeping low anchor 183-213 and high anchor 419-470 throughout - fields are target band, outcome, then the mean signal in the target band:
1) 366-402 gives 0.115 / 47.4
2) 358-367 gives 0.254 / 43.6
